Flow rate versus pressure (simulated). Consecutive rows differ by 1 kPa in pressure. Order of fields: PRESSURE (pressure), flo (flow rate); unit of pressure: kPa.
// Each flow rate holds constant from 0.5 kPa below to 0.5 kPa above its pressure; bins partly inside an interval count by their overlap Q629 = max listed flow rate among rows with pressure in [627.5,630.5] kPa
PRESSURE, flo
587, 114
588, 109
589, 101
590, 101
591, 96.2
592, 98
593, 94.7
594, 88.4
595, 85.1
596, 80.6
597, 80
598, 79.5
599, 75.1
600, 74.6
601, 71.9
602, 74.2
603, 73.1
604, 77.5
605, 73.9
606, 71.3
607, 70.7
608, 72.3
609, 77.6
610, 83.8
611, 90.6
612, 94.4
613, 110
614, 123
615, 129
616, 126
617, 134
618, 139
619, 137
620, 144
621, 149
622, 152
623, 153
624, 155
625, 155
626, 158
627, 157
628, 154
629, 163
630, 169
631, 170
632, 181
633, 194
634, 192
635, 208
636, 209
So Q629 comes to 169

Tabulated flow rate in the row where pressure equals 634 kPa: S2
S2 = 192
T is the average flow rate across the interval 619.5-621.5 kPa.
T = 146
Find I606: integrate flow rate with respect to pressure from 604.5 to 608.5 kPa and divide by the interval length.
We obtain 72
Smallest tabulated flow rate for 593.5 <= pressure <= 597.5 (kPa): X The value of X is 80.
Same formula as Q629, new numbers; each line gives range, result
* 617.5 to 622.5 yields 152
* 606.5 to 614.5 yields 123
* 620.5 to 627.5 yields 158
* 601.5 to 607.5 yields 77.5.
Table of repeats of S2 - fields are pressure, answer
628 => 154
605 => 73.9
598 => 79.5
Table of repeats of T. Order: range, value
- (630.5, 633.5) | 182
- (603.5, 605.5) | 75.7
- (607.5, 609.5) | 74.9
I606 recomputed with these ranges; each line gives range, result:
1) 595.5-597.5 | 80.3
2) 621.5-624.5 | 153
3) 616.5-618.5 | 136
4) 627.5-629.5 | 158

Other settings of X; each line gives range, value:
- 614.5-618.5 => 126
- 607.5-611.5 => 72.3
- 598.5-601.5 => 71.9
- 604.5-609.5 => 70.7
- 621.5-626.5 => 152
